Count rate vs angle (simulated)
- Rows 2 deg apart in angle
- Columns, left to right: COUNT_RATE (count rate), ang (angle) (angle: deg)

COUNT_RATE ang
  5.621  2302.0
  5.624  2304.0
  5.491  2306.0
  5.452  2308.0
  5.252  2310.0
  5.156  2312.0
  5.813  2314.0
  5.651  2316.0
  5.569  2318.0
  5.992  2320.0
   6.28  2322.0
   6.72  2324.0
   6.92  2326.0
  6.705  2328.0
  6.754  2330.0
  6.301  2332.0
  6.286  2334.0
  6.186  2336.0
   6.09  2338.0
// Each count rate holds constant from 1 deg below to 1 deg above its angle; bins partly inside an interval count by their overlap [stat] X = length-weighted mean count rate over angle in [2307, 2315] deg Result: 5.42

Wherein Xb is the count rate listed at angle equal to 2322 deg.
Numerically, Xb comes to 6.28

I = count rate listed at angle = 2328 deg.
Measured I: 6.705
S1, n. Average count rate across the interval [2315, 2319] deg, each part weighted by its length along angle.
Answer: 5.61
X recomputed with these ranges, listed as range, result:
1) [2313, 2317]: 5.73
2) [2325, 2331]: 6.79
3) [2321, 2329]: 6.66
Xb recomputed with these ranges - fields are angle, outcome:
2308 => 5.452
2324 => 6.72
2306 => 5.491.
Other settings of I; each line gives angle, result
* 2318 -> 5.569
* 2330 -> 6.754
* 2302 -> 5.621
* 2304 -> 5.624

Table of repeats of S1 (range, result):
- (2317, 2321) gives 5.78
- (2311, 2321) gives 5.64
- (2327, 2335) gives 6.51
